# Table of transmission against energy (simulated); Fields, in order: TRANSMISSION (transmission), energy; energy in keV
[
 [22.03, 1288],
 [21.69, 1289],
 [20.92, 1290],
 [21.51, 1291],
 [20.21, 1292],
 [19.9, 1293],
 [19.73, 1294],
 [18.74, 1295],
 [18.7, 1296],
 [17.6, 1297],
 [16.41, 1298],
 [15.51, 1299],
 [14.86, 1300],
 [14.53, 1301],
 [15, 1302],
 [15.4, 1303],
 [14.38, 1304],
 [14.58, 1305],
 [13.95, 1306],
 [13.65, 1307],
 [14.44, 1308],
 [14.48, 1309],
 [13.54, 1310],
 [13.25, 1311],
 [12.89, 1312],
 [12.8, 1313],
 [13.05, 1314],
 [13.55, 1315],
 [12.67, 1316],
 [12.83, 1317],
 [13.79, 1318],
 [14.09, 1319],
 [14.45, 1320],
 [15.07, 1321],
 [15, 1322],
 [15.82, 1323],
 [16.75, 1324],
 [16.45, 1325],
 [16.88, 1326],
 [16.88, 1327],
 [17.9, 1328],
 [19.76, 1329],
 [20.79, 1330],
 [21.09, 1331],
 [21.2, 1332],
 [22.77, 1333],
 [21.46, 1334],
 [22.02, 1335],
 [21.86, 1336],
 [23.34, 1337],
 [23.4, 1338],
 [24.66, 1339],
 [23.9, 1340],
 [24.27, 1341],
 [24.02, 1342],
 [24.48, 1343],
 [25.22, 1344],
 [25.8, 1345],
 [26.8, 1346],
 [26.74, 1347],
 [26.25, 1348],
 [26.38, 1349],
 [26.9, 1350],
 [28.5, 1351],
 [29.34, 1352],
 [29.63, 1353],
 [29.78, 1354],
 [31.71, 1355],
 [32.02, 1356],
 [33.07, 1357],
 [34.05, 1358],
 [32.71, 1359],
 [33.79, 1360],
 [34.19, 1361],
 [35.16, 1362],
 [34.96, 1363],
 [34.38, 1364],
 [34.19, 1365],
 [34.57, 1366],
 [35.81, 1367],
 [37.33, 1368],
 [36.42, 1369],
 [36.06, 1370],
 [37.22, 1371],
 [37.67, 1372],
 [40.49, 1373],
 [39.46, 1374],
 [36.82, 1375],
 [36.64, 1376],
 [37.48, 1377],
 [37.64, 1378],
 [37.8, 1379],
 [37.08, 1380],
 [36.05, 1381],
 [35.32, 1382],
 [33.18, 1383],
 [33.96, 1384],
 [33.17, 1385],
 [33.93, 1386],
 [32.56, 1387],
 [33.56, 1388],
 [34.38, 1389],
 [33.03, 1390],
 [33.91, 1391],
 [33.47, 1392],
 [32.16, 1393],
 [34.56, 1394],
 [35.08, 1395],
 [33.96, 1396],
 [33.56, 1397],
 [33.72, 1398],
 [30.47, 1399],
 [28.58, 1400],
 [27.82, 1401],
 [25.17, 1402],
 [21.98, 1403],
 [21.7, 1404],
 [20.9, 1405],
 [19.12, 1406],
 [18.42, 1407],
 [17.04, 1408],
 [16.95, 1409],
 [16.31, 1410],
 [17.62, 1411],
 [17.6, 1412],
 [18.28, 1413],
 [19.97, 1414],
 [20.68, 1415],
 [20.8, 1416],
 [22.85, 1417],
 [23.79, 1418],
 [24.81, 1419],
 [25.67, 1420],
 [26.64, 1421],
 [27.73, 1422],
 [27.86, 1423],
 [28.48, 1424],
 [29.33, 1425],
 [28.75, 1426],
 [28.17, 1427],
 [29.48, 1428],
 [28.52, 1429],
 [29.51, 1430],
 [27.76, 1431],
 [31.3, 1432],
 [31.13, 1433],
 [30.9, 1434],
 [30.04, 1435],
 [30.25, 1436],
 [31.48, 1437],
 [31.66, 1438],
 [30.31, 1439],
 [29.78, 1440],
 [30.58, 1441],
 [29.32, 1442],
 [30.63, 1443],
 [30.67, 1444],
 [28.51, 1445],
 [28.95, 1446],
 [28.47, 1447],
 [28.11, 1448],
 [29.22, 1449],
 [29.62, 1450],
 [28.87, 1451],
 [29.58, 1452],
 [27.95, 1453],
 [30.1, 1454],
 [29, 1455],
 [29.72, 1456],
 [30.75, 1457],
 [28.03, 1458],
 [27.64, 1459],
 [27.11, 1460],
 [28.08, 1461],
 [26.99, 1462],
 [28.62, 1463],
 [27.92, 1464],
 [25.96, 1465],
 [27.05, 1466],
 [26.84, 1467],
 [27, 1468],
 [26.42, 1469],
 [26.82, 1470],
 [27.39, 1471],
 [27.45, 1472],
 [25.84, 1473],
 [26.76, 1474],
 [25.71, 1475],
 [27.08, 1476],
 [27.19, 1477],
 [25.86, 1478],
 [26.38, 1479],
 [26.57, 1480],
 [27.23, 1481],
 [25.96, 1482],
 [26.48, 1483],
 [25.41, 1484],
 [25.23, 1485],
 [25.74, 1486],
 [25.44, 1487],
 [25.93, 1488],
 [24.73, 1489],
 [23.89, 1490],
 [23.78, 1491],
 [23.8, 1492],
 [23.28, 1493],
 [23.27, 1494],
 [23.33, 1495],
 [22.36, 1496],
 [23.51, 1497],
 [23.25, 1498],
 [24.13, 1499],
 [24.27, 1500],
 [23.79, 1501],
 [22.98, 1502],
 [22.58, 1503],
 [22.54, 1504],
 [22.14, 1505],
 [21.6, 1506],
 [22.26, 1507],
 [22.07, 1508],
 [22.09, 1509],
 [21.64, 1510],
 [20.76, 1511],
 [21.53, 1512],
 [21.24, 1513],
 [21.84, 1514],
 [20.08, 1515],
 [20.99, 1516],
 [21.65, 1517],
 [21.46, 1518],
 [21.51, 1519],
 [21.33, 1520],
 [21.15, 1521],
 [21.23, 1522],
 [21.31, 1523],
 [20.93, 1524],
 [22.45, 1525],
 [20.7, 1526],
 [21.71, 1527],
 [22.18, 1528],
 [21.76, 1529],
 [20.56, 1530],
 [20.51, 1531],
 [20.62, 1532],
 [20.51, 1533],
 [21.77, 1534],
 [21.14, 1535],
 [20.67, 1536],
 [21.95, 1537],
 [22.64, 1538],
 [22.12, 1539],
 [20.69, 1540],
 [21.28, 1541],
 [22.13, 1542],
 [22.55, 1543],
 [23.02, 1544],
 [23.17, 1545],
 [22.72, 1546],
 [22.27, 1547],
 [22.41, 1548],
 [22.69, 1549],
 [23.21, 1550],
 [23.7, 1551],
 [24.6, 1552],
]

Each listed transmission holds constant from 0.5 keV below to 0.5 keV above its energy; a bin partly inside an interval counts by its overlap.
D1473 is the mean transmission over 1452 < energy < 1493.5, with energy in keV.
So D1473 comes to 26.7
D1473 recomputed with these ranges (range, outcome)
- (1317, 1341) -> 19.1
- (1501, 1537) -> 21.5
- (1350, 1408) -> 32.6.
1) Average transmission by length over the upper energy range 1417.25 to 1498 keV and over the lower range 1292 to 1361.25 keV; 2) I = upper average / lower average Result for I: 1.34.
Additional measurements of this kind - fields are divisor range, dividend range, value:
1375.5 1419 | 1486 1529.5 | 0.79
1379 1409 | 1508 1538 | 0.71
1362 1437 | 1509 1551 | 0.72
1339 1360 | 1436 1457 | 1.05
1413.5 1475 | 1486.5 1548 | 0.79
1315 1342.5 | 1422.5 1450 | 1.57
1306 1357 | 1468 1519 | 1.17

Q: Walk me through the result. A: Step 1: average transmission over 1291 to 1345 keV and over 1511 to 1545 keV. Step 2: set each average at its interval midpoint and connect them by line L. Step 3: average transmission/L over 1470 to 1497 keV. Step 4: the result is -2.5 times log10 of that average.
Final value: -0.23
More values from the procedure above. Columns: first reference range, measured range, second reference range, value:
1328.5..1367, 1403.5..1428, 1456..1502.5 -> 0.18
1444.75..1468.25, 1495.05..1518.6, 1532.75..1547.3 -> 0.11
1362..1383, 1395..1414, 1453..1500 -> 0.38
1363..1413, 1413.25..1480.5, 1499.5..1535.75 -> -0.04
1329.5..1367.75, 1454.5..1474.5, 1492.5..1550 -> -0.15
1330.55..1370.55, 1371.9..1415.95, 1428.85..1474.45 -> -0.03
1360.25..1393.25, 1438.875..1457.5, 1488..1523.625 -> -0.05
